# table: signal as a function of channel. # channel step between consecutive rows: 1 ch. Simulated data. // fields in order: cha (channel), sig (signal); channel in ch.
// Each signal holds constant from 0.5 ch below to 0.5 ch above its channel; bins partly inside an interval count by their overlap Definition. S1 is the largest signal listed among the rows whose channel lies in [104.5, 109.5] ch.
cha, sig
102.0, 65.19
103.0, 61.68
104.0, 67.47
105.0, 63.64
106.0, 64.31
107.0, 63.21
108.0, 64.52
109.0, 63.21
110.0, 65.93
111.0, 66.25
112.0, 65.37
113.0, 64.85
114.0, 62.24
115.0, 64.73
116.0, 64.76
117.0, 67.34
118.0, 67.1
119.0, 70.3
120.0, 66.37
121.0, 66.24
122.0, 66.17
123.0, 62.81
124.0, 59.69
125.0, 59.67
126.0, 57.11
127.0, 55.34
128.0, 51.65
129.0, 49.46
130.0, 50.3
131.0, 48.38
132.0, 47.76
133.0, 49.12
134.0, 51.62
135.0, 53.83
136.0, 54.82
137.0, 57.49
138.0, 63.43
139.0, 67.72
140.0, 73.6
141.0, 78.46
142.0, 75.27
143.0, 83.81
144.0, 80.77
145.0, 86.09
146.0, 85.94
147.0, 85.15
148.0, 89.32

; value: 64.52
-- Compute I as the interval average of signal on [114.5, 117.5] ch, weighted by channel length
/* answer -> 65.6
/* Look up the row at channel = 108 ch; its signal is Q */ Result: 64.52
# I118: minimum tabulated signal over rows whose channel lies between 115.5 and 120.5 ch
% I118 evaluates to 64.76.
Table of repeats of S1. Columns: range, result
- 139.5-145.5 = 86.09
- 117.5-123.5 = 70.3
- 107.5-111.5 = 66.25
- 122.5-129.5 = 62.81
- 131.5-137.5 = 57.49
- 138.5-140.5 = 73.6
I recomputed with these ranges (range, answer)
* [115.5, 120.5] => 67.2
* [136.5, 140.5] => 65.6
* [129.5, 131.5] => 49.3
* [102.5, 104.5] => 64.6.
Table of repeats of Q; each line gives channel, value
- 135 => 53.83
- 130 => 50.3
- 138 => 63.43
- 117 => 67.34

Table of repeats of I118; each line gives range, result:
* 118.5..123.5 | 62.81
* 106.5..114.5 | 62.24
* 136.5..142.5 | 57.49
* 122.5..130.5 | 49.46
